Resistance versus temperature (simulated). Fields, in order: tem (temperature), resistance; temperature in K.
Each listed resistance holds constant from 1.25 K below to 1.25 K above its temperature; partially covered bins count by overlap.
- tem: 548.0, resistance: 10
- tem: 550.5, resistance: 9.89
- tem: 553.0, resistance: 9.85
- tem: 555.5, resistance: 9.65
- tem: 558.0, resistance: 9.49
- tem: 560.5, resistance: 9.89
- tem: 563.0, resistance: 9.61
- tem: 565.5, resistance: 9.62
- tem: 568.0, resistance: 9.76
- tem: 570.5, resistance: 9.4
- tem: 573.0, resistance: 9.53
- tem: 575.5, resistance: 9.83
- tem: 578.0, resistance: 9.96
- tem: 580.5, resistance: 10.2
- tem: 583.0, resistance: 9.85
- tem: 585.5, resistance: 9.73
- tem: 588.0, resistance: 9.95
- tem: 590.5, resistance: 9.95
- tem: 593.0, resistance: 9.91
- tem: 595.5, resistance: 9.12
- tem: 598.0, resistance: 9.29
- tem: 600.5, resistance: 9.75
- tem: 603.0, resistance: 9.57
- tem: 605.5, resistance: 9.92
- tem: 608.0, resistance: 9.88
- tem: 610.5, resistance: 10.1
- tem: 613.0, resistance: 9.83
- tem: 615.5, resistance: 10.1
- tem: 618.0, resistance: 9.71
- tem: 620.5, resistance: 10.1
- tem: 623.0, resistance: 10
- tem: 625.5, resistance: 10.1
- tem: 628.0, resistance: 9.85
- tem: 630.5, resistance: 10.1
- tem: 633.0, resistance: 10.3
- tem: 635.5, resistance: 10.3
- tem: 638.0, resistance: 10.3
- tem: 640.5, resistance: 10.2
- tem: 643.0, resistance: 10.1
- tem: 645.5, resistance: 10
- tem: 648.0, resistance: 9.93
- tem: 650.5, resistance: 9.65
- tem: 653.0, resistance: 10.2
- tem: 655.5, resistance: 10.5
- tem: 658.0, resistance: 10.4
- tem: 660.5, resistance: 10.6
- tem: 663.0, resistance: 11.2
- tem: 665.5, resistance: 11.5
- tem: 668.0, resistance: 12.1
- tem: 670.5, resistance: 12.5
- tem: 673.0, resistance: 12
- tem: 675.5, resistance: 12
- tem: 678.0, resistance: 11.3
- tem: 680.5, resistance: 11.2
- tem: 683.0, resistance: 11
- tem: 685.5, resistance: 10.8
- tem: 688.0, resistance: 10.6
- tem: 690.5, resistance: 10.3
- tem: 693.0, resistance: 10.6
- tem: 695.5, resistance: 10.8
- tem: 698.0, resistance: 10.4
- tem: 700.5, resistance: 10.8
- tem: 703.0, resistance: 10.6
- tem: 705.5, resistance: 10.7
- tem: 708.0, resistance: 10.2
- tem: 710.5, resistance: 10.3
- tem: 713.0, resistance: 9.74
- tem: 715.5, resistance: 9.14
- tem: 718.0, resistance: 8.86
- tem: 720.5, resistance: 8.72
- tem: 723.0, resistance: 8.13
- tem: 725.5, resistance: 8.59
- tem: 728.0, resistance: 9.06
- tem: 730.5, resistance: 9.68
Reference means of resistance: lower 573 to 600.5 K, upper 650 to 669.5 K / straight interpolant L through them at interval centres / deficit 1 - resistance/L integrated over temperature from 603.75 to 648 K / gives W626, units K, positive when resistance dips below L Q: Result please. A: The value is 1.3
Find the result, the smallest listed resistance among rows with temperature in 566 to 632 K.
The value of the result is 9.12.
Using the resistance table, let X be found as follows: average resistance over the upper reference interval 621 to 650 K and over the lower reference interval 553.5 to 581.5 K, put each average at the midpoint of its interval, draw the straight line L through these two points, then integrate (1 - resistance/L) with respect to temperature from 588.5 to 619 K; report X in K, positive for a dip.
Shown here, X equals 0.5 K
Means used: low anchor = 9.72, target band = 9.77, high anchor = 10.1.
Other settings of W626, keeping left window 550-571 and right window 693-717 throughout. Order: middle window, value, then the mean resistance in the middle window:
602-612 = 0.0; 9.87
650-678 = -3.0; 11.2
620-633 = -0.1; 10.1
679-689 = -0.7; 10.9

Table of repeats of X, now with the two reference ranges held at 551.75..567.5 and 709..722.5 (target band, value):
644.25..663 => -1.58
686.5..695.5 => -1.14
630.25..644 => -1.06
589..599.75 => 0.02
